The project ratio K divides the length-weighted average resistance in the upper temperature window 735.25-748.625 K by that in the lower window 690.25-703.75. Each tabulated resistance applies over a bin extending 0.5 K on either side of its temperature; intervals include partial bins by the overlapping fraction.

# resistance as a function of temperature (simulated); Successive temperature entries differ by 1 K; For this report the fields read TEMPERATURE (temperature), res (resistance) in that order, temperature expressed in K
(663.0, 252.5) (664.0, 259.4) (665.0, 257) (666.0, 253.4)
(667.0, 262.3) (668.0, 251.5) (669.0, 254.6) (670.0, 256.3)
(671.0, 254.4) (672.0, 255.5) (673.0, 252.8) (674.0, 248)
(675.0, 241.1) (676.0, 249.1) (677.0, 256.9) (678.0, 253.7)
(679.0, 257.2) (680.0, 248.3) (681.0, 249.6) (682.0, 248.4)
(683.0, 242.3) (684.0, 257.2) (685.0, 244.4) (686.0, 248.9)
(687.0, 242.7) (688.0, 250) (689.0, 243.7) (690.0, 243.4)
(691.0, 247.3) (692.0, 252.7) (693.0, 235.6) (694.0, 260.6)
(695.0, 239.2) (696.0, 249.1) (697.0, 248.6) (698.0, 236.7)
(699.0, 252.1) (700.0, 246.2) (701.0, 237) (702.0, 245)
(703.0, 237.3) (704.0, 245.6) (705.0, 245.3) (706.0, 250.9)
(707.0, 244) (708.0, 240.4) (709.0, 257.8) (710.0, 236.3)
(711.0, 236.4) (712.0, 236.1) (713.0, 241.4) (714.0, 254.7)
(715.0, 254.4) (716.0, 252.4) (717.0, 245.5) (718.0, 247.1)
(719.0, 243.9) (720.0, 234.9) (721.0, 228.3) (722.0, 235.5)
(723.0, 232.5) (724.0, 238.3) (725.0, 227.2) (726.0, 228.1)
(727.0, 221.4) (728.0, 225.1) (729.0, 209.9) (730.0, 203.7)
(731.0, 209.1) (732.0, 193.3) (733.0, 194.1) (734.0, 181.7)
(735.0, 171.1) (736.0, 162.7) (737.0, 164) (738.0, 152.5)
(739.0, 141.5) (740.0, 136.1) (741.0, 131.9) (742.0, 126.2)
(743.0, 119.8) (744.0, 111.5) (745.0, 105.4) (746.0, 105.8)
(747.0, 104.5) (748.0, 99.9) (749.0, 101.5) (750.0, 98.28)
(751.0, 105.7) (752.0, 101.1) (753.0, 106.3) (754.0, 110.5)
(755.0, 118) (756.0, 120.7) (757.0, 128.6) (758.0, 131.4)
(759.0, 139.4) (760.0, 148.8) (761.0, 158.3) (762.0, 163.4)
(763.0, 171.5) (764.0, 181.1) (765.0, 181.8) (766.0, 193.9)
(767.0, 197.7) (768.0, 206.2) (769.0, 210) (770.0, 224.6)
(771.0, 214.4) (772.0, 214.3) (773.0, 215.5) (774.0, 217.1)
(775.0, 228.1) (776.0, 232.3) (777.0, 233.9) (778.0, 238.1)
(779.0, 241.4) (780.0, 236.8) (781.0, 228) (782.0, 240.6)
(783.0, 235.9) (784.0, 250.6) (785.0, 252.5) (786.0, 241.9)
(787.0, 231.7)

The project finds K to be 0.52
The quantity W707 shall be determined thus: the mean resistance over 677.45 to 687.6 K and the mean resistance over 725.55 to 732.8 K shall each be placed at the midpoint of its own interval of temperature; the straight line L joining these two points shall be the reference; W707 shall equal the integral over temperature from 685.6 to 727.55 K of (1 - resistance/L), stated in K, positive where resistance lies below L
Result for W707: -2.3 K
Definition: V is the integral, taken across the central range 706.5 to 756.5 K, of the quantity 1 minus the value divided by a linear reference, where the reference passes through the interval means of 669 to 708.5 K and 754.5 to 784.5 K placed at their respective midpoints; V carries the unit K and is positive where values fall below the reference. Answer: 9.0 K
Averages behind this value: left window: 248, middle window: 183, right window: 197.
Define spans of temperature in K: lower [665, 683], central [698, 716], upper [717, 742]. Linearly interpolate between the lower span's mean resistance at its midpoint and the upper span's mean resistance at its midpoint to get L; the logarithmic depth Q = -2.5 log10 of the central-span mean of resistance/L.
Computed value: -0.110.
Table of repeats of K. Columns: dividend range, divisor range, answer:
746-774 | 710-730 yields 0.65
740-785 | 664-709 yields 0.68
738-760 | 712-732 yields 0.51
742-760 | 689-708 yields 0.46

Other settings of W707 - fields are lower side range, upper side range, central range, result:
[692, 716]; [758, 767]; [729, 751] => 6.0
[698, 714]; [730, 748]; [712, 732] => -3.6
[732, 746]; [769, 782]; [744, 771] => 6.6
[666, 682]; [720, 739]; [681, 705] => -1.0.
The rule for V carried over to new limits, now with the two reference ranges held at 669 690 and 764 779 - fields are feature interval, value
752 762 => 4.12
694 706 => -0.14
